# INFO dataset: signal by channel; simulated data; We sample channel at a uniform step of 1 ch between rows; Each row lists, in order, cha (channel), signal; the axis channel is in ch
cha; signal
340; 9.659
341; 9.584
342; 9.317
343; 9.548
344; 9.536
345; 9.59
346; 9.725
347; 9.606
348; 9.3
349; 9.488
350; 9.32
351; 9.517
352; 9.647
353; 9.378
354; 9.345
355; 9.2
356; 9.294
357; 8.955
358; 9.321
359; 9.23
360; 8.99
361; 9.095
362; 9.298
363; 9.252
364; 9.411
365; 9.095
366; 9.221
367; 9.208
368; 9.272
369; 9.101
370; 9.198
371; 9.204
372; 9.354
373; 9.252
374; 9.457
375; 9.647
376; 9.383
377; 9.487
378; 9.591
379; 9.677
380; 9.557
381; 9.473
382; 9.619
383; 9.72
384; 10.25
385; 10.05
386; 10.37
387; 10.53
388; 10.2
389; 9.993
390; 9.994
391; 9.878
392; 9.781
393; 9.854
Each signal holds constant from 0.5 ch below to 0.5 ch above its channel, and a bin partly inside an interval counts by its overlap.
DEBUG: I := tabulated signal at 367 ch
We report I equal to 9.208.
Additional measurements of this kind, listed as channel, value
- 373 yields 9.252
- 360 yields 8.99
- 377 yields 9.487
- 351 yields 9.517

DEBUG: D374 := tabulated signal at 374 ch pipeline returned 9.457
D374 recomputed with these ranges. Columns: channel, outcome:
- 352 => 9.647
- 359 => 9.23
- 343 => 9.548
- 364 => 9.411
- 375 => 9.647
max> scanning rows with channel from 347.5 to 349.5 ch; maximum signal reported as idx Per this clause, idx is 9.488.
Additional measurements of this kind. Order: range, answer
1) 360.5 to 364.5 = 9.411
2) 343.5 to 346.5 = 9.725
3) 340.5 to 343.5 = 9.584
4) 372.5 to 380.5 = 9.677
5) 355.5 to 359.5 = 9.321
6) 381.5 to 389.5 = 10.53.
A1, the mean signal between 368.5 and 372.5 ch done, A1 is 9.21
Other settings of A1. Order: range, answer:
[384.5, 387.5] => 10.3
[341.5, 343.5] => 9.43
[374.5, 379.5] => 9.56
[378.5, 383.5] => 9.61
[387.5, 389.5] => 10.1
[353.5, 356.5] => 9.28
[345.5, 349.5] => 9.53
